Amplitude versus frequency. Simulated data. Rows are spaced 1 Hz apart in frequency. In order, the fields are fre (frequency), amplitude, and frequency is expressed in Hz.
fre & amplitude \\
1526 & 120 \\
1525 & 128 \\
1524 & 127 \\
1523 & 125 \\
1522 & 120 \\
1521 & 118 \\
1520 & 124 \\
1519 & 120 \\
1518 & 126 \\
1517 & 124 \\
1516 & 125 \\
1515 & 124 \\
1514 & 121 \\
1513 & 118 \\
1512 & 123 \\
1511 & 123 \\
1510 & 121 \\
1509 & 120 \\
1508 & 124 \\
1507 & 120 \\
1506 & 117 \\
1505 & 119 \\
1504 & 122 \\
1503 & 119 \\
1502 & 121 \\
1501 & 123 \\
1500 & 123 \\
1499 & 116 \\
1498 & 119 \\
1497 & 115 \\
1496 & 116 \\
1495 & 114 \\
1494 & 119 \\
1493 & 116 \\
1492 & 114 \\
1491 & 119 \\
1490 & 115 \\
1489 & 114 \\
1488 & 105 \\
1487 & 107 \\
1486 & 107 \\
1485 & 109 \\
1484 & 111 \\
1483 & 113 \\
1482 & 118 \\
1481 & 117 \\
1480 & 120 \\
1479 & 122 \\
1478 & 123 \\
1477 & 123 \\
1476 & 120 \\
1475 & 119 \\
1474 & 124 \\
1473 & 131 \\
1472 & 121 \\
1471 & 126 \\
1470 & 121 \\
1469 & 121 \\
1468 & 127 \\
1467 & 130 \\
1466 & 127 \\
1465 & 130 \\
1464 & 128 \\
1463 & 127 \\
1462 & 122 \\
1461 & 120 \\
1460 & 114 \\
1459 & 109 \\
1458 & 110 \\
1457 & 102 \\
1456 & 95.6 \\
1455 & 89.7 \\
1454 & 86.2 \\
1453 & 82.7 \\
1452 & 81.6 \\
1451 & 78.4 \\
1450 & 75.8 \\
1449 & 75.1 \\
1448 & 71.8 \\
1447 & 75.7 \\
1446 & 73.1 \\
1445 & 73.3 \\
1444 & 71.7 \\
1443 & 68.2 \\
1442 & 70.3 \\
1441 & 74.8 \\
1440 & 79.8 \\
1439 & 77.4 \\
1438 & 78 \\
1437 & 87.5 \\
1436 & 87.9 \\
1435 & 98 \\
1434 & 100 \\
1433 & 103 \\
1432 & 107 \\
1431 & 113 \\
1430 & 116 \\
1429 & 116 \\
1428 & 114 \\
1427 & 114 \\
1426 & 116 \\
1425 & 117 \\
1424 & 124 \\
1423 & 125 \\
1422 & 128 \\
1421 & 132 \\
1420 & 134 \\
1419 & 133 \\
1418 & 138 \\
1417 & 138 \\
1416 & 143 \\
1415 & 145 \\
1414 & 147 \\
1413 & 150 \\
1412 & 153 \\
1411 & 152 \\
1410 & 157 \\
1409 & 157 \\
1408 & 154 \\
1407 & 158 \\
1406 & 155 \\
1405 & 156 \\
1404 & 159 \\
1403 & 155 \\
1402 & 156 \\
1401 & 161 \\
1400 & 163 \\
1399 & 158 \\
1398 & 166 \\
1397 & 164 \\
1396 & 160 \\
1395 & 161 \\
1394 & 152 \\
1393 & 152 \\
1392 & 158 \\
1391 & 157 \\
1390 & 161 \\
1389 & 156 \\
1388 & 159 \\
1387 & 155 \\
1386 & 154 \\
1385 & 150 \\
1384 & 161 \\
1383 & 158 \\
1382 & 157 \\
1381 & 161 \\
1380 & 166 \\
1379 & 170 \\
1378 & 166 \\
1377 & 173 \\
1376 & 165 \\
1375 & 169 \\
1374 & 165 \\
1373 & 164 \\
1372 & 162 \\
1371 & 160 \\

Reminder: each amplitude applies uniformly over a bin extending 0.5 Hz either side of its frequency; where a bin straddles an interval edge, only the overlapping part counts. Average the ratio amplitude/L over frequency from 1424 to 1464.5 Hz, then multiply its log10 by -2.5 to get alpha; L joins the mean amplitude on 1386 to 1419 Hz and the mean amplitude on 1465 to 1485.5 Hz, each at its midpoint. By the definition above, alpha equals 0.38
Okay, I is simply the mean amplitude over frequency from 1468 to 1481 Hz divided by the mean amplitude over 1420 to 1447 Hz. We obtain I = 1.24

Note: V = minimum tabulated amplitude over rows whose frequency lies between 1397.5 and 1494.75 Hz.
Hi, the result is 68.2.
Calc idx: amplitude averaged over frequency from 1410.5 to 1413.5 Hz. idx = 152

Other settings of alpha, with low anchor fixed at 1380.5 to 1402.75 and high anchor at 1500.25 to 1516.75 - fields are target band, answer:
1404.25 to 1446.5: 0.251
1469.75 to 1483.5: 0.087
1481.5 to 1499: 0.121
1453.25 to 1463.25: 0.274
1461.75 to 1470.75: 0.072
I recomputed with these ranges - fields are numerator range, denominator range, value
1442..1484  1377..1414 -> 0.67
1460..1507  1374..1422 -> 0.77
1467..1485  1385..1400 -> 0.77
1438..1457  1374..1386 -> 0.48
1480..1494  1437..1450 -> 1.52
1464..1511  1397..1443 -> 0.93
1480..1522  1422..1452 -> 1.27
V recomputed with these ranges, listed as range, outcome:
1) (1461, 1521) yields 105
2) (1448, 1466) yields 71.8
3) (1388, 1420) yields 133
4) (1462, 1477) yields 119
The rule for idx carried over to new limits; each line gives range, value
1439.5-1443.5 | 73.3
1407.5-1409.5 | 156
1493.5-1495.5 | 116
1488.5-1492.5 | 116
